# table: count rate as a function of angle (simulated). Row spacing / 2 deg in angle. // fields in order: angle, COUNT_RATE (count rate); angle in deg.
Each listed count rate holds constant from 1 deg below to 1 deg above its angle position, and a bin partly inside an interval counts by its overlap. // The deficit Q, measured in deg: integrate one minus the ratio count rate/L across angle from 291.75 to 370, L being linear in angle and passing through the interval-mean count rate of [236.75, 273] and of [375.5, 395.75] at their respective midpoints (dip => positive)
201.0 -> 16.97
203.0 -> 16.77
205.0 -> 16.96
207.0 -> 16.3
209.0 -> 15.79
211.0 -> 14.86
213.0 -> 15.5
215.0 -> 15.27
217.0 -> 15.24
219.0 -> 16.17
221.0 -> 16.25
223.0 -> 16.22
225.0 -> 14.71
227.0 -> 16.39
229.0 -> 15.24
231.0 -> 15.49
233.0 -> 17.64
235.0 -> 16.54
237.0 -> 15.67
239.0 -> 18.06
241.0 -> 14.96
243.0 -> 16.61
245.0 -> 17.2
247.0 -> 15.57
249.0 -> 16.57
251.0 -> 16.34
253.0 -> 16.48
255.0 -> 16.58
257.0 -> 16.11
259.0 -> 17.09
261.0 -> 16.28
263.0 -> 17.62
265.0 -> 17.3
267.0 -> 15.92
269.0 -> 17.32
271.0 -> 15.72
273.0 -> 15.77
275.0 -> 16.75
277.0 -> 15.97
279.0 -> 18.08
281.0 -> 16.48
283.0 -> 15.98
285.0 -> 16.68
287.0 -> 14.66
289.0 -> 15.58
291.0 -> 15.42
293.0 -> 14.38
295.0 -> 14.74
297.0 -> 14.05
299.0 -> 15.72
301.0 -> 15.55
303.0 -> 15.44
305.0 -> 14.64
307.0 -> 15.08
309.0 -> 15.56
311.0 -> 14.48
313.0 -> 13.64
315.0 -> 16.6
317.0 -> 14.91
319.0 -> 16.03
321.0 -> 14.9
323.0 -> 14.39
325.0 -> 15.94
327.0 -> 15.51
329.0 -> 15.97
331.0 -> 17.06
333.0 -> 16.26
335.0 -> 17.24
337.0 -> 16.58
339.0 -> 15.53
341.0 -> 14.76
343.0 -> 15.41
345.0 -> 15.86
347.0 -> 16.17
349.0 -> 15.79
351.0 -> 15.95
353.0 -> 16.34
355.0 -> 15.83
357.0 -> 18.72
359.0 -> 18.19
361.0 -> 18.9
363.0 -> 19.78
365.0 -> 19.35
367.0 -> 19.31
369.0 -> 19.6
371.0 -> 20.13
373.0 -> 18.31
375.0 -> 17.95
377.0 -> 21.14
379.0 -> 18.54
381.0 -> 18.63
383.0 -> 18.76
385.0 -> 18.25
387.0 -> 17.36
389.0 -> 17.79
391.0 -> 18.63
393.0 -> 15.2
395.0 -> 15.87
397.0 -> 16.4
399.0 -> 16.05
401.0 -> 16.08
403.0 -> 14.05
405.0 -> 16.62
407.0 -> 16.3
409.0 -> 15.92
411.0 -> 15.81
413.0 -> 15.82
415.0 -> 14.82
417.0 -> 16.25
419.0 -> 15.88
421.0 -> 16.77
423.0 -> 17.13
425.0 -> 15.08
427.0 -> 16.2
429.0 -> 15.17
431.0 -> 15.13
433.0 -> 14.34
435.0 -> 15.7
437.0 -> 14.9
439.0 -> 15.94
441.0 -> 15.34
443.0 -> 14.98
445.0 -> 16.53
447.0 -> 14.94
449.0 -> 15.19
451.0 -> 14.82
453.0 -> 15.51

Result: 5.7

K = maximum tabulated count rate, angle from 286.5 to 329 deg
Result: 16.6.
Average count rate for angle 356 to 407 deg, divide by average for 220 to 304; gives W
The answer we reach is 1.11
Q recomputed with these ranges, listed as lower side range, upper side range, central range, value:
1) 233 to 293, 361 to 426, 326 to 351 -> 1.35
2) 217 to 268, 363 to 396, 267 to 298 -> 2.03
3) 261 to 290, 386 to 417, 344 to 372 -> -2.74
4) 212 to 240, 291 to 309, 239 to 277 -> -2.19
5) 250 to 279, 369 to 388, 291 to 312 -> 2.81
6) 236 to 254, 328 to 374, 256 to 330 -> 4.58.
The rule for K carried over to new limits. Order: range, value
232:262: 18.06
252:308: 18.08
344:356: 16.34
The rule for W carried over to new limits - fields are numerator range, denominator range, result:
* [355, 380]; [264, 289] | 1.16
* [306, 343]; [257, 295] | 0.96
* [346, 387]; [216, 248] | 1.13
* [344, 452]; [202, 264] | 1.03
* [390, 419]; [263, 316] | 1.02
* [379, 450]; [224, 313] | 1.01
